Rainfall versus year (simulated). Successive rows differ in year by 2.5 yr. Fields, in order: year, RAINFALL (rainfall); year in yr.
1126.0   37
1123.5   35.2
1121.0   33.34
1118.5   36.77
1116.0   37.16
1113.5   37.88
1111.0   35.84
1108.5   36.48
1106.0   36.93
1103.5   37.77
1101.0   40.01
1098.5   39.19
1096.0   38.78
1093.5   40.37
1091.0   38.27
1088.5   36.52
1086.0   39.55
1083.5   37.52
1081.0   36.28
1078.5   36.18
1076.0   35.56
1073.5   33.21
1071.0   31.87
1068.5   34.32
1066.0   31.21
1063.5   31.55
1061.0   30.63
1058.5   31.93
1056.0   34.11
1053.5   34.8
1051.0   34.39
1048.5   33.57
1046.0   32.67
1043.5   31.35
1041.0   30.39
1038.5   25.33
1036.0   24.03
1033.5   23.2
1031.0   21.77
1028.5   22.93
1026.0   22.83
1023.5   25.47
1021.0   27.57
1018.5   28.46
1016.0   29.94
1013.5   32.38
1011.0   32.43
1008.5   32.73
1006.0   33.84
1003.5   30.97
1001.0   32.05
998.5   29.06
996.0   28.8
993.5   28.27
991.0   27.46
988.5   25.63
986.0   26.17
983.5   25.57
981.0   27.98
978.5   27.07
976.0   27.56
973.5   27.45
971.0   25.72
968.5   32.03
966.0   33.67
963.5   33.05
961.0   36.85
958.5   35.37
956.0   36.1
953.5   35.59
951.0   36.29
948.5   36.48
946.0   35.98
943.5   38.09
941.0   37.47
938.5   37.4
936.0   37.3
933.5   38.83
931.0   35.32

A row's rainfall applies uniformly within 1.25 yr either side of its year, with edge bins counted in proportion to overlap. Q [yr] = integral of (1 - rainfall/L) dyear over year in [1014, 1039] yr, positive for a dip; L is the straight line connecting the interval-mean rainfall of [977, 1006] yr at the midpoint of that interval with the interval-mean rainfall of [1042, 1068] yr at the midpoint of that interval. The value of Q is 4.3 yr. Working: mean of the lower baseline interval 28.3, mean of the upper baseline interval 32.6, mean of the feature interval 25.4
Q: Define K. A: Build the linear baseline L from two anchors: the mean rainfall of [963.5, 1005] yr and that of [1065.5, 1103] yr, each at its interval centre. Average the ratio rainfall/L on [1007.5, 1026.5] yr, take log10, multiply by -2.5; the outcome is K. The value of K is 0.07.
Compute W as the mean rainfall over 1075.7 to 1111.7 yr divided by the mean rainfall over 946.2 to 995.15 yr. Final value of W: 1.22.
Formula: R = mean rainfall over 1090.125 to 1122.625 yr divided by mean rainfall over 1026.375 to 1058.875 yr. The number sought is 1.3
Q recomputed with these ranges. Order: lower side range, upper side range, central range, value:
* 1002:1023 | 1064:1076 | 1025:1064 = 3.6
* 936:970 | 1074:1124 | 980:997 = 4.2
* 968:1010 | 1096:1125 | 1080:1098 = -1.4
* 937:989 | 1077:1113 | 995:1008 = 1.1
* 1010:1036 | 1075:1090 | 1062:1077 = 0.8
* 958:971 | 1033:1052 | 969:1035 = 7.6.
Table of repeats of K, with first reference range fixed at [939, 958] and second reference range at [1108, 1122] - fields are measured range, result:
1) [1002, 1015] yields 0.13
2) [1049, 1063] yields 0.10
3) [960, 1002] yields 0.25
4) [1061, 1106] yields 0.00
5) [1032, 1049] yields 0.27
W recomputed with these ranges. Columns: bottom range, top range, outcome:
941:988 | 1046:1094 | 1.08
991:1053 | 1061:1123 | 1.25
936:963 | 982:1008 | 0.79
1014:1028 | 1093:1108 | 1.43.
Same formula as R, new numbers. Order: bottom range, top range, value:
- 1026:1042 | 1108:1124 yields 1.48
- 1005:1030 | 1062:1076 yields 1.14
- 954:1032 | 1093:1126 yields 1.27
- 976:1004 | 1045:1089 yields 1.22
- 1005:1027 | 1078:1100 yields 1.29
